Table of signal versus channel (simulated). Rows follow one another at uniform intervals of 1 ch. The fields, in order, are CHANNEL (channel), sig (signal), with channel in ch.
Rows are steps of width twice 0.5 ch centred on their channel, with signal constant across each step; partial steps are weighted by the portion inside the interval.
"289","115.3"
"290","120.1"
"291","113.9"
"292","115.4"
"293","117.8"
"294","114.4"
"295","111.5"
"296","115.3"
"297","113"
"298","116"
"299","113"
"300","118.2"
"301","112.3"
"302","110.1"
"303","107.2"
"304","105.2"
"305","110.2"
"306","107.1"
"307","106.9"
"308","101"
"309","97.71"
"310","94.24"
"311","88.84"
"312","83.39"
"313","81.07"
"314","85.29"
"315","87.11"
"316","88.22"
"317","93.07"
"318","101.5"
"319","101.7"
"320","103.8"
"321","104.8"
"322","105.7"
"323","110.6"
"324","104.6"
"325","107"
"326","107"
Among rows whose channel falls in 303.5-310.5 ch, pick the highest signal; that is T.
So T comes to 110.2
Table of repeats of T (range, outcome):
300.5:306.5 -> 112.3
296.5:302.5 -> 118.2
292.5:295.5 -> 117.8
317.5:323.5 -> 110.6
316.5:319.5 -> 101.7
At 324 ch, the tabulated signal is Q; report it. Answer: 104.6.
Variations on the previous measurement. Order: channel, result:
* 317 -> 93.07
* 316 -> 88.22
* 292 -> 115.4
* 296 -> 115.3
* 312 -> 83.39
